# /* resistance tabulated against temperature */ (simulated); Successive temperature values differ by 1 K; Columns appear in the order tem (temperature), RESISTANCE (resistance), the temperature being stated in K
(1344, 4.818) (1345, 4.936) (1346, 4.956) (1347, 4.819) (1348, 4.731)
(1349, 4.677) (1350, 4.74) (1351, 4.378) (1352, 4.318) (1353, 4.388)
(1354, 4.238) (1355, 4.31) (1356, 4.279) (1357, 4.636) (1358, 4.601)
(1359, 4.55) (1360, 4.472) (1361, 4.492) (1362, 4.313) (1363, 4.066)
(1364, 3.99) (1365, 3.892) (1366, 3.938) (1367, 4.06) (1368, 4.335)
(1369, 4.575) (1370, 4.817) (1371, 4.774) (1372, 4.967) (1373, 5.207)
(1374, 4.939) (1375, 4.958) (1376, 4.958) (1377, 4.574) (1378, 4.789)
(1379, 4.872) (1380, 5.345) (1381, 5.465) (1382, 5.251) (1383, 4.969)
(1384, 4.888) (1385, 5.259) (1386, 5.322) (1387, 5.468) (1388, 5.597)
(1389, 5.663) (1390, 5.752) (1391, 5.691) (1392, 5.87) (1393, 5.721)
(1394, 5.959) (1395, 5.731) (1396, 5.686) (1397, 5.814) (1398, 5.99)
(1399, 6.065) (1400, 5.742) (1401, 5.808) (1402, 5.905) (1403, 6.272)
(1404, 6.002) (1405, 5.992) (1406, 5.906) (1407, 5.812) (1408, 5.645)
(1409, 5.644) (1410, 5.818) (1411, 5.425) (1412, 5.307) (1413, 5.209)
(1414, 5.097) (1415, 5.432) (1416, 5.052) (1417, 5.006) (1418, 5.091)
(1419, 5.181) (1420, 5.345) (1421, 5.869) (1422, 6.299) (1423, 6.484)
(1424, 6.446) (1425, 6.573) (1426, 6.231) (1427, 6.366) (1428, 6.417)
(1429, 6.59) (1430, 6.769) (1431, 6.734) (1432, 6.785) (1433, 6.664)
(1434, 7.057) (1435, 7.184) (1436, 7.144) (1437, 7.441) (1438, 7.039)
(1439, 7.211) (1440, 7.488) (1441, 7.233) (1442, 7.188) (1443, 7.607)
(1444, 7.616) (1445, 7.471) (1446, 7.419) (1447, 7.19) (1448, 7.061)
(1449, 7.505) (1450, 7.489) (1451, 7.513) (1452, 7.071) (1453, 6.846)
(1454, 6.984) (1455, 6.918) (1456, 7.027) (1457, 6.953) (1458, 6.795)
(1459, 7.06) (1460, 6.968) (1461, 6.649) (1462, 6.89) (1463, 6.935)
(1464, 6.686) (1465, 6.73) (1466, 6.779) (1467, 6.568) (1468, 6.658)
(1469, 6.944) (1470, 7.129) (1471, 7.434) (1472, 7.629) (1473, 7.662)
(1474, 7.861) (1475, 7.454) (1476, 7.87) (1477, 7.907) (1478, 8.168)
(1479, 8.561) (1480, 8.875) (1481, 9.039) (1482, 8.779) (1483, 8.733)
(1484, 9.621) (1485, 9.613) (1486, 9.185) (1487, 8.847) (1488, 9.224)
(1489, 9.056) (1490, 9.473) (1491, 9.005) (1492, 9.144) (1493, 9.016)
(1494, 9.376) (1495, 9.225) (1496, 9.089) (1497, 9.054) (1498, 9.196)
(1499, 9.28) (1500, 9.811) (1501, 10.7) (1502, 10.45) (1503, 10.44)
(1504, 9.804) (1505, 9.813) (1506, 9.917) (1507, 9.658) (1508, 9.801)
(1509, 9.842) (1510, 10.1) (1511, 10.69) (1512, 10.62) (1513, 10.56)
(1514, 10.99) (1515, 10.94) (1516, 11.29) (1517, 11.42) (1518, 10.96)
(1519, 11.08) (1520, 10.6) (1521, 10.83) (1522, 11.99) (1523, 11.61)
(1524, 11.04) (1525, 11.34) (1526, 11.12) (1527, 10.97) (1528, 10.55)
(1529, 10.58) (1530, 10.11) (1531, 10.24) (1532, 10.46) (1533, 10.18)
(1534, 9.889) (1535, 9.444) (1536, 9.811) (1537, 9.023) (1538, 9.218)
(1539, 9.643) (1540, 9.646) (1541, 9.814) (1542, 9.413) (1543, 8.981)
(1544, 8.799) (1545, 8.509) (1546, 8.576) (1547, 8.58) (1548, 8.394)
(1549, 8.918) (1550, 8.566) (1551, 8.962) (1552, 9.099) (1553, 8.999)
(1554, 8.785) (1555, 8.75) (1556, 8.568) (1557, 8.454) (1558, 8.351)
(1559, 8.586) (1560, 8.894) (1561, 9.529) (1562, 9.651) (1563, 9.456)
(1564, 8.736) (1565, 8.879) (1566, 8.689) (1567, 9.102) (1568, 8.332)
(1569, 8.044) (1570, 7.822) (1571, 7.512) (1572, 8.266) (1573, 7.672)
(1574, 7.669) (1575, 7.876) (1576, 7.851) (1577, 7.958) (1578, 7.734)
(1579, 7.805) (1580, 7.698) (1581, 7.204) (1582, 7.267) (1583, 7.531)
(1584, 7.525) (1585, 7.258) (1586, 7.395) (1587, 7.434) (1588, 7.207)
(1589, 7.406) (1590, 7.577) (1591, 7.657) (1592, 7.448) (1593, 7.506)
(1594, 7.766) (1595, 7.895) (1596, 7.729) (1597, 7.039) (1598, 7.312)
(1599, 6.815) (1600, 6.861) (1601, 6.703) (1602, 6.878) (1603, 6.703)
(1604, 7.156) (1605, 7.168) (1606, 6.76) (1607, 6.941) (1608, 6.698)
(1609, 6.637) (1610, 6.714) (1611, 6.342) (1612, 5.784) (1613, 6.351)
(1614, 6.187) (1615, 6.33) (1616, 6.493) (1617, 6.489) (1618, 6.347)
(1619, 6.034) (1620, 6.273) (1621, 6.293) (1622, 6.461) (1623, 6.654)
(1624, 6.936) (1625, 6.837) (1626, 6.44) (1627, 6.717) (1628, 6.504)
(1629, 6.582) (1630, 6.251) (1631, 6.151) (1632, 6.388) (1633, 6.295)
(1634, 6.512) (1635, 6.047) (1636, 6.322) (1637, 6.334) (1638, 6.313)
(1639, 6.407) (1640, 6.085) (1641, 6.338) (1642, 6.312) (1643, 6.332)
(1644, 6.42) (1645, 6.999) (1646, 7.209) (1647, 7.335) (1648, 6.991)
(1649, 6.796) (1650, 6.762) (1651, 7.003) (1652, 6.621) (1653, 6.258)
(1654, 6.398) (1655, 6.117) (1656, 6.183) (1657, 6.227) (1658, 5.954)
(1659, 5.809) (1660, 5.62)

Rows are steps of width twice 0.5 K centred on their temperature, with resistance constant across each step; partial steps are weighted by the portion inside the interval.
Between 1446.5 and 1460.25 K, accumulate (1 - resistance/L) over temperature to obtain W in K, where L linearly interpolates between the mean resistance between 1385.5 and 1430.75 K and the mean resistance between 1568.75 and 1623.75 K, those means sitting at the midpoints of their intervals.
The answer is -2.2 K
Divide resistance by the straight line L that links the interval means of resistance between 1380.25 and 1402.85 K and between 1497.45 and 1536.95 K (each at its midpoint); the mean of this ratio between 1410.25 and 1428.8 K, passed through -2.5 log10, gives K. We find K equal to 0.17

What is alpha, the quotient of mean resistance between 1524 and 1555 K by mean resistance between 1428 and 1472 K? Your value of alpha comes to 1.4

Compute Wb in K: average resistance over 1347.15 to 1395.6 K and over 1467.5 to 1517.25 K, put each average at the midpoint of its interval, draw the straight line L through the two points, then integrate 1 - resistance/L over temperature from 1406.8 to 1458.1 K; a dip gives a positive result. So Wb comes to 3.9 K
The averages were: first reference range 4.85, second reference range 9.21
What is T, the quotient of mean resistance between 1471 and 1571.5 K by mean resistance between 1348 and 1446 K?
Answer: 1.69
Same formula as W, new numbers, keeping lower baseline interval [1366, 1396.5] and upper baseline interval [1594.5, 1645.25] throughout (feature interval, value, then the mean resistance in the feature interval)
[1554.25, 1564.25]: -4.3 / 8.9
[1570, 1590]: -4.0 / 7.6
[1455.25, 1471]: -3.4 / 6.87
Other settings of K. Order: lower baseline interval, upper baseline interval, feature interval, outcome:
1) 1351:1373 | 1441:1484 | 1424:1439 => -0.05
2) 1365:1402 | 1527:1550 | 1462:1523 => -0.11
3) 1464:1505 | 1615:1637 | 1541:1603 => -0.12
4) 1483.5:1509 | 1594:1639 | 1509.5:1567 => -0.15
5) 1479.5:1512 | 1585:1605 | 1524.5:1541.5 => -0.17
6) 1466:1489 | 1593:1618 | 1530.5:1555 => -0.23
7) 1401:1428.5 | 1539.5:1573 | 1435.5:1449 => -0.15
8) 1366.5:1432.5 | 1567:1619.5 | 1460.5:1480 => -0.19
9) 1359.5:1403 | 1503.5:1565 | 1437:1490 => 0.01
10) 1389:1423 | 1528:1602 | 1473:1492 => -0.24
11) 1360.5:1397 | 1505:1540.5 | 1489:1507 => 0.00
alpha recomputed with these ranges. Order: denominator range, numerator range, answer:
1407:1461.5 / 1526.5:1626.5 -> 1.22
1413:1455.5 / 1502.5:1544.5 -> 1.55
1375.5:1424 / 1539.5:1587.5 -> 1.51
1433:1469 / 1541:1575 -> 1.22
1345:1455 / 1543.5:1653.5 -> 1.29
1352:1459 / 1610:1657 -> 1.11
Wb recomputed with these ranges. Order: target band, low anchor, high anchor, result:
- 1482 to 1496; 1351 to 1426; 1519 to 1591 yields -3.21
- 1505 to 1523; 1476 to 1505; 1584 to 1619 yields -3.97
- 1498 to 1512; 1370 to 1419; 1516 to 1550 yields -1.38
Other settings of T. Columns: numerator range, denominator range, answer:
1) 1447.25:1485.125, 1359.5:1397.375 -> 1.49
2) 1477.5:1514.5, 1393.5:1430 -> 1.64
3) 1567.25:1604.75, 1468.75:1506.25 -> 0.84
